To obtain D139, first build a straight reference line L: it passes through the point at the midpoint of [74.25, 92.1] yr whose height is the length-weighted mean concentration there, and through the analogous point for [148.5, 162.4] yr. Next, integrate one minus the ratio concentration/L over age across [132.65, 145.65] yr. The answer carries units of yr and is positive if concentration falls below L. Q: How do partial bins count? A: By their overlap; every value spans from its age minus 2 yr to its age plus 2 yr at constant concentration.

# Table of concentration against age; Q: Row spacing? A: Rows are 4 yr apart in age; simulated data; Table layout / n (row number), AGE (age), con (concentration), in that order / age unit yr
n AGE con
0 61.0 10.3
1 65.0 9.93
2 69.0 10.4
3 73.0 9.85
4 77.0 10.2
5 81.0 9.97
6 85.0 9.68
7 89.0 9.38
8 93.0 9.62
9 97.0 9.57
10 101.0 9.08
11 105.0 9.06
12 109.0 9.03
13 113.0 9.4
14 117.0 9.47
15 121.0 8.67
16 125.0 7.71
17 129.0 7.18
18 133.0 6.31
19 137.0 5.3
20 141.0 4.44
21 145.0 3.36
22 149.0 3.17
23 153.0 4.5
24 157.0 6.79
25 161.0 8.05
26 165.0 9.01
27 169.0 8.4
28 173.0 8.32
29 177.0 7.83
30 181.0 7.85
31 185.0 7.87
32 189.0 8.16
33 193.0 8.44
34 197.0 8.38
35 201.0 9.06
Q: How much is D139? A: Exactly 3.7 yr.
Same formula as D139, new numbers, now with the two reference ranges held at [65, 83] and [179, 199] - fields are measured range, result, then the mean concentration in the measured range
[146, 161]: 6.1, 5.15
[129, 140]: 3.8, 5.93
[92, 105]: 0.4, 9.35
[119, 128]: 1.1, 8.08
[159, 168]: 0.1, 8.52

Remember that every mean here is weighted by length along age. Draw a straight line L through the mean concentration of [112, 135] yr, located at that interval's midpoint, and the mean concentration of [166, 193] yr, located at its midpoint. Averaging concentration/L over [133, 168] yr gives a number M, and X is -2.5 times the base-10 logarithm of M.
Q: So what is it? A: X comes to 0.38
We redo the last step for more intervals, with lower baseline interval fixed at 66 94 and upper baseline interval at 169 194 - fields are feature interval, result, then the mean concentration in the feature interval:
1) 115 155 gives 0.44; 6.01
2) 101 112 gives 0.04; 9.08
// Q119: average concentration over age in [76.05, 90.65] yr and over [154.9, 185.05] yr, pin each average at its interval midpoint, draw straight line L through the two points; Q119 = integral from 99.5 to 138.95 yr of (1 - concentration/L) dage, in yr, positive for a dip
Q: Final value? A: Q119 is 4.2 yr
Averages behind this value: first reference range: 9.79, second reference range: 8.01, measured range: 8.11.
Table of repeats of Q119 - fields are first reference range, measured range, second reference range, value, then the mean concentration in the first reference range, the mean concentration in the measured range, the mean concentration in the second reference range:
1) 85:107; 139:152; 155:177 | 7.3 yr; 9.37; 3.72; 8.09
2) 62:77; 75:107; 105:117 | 0.3 yr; 10.1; 9.57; 9.23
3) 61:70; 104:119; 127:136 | -3.1 yr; 10.2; 9.25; 6.58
